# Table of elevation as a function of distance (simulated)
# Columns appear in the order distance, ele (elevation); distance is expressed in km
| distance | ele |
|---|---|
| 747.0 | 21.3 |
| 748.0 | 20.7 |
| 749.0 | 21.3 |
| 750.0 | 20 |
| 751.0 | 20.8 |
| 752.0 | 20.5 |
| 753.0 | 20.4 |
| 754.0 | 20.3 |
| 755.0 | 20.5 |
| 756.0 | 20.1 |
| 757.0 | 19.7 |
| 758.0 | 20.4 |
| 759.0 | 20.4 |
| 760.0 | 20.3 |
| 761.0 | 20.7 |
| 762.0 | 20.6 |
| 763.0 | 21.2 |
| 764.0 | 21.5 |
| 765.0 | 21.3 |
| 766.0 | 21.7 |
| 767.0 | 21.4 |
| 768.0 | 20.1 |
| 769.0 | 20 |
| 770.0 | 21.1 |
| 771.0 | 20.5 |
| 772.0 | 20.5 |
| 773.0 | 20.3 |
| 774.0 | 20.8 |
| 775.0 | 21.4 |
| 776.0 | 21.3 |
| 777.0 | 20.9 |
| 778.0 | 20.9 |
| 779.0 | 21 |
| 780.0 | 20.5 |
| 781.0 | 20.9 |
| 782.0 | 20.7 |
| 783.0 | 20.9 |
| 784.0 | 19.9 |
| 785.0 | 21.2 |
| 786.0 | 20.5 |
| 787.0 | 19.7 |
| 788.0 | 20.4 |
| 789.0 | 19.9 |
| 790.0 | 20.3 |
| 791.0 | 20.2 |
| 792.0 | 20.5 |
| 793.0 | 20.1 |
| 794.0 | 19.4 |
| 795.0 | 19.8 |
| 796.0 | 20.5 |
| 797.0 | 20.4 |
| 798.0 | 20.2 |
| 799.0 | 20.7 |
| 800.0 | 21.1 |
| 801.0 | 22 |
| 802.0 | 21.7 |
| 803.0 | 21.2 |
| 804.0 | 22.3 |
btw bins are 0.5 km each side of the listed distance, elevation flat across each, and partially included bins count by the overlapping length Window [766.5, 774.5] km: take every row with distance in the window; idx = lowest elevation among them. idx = 20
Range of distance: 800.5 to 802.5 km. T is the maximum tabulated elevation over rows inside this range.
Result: 22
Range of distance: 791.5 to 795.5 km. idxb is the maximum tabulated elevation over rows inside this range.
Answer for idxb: 20.5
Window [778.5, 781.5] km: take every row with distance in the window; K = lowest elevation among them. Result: 20.5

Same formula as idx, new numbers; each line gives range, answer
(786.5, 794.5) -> 19.4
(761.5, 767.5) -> 20.6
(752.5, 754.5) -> 20.3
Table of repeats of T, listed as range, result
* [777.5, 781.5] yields 21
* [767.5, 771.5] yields 21.1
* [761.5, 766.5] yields 21.7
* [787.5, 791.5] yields 20.4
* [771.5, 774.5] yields 20.8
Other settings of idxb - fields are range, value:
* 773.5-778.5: 21.4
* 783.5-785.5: 21.2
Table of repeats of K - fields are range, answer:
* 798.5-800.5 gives 20.7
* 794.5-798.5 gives 19.8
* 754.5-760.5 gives 19.7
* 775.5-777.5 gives 20.9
